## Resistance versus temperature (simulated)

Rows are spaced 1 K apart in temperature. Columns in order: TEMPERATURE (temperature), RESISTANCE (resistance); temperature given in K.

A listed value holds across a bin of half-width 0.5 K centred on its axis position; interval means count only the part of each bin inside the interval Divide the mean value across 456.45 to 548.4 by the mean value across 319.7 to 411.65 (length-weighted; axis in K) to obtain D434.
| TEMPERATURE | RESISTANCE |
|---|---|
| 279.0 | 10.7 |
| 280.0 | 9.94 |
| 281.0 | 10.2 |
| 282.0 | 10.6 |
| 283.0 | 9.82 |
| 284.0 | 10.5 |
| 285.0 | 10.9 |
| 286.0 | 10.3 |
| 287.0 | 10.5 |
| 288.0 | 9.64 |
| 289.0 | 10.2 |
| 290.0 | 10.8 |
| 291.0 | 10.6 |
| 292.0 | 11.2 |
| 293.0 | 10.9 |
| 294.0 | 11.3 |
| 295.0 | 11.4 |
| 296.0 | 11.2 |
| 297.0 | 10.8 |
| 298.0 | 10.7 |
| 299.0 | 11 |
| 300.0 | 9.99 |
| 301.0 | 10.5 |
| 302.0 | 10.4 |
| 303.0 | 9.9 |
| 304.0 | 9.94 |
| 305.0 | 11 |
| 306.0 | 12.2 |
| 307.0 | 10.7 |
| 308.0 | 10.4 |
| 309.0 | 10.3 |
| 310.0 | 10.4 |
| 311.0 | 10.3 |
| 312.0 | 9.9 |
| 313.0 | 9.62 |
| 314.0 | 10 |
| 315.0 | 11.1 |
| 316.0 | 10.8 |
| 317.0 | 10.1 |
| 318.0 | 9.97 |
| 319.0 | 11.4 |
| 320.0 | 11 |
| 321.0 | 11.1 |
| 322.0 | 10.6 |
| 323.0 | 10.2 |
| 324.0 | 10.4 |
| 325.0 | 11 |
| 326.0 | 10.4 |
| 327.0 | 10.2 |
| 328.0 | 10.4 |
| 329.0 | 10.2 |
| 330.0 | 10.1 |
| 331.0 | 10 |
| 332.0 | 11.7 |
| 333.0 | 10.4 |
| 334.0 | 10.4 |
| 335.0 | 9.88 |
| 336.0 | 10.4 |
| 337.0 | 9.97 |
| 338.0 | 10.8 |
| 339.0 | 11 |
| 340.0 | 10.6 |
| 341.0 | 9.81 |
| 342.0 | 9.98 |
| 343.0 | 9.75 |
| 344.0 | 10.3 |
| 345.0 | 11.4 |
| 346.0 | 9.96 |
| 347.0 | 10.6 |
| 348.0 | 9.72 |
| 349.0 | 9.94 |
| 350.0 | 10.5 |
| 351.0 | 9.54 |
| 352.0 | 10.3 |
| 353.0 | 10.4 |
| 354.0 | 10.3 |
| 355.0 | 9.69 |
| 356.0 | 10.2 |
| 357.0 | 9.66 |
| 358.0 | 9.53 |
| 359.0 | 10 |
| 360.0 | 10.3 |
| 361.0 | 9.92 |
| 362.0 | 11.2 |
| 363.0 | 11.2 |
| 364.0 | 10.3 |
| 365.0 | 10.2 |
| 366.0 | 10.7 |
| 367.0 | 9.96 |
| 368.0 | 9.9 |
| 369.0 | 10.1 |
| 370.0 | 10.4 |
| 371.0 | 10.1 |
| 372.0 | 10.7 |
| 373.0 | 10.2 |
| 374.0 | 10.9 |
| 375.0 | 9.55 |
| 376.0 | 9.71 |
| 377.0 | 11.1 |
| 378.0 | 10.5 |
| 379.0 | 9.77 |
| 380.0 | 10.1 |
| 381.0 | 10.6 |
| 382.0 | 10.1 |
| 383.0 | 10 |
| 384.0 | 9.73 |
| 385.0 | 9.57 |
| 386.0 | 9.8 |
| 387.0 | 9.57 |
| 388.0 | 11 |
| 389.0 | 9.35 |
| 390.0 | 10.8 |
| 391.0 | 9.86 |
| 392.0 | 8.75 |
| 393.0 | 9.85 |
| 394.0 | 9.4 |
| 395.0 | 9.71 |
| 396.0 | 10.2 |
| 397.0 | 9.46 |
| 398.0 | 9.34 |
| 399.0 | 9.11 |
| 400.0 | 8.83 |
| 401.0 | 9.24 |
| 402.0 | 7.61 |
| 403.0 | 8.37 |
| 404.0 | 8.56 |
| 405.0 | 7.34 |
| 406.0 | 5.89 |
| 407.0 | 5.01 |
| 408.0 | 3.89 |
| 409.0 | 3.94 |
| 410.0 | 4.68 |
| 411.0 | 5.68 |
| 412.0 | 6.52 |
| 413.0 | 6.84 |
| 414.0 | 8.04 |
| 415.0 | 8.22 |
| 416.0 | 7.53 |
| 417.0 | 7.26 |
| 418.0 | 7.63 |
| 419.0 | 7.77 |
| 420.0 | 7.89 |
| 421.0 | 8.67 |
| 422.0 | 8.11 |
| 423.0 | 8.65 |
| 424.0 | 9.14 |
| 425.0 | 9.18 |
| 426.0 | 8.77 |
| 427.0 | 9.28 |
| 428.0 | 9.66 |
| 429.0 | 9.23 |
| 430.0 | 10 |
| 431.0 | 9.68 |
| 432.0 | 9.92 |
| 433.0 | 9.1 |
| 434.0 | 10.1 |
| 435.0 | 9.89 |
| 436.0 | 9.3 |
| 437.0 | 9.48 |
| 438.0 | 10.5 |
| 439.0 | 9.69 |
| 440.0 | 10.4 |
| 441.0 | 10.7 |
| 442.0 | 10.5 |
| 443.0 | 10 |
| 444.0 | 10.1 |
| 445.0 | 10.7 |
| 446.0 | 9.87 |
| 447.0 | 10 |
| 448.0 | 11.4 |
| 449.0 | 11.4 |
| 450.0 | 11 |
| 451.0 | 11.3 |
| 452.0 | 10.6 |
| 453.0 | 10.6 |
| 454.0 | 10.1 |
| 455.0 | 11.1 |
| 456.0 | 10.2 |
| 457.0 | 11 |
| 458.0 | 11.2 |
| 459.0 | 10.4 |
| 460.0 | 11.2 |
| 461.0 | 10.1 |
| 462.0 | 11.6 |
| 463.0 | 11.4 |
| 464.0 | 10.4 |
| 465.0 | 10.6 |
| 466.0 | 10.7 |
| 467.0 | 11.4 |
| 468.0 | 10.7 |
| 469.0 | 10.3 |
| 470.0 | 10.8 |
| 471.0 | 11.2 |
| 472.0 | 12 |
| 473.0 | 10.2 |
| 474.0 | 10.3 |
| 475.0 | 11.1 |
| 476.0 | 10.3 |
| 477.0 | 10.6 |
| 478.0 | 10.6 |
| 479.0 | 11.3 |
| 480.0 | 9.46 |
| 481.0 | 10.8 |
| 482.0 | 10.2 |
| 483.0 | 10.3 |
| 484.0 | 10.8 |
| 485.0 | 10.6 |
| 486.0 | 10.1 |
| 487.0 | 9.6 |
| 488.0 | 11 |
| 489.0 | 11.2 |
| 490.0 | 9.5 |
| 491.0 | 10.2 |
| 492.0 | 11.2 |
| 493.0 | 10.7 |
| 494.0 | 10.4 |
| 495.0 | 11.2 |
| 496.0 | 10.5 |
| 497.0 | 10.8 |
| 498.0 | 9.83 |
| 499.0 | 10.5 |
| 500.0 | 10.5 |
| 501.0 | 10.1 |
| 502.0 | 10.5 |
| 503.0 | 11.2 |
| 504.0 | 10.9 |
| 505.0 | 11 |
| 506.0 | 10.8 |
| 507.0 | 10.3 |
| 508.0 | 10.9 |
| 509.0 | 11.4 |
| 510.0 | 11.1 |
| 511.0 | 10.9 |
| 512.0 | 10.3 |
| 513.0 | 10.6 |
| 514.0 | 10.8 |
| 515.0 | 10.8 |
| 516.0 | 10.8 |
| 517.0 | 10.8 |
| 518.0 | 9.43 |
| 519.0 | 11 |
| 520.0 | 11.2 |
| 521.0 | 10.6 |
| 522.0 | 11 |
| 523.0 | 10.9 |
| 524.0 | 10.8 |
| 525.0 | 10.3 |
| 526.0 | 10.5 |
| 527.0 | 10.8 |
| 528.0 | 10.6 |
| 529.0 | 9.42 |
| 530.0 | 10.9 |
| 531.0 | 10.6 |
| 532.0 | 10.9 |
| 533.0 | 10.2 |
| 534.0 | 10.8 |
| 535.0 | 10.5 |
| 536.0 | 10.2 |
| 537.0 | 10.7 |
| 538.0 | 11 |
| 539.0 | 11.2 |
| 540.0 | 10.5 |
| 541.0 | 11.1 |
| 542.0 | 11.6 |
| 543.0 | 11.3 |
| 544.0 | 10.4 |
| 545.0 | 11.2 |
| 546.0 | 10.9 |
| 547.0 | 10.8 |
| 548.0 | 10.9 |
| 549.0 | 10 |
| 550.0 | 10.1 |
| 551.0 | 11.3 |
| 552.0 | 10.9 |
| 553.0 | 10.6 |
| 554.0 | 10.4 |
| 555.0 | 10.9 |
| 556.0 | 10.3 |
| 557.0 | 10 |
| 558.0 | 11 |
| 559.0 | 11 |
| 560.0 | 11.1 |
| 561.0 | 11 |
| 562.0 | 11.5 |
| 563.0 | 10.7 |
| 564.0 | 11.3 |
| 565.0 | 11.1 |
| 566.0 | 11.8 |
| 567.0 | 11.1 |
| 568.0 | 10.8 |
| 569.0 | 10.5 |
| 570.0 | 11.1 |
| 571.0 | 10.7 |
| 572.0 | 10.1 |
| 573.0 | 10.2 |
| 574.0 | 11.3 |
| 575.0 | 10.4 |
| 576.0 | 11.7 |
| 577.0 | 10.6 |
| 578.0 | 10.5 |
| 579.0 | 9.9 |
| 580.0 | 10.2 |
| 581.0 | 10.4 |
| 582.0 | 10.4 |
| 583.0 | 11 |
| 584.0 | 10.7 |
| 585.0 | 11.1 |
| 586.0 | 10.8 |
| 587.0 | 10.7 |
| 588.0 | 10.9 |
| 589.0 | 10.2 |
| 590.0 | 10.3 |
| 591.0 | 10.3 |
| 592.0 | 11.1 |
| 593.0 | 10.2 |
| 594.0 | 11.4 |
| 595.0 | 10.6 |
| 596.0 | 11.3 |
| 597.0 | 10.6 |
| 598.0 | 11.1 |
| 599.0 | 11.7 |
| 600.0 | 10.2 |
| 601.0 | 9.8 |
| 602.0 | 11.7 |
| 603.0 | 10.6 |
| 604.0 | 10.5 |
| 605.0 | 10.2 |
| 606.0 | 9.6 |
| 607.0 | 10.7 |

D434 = 1.1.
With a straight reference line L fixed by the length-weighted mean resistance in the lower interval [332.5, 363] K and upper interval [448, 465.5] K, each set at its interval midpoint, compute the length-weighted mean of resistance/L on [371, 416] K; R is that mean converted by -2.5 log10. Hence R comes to 0.19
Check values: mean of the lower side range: 10.2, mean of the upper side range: 10.9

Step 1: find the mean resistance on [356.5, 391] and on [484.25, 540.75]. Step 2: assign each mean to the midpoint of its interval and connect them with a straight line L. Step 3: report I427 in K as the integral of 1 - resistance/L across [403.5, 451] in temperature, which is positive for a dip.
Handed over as 7.7 K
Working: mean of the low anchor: 10.2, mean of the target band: 8.69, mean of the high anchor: 10.6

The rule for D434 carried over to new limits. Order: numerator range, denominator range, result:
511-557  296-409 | 1.07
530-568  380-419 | 1.30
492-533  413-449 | 1.14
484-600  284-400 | 1.04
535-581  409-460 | 1.15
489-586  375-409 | 1.18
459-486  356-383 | 1.04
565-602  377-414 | 1.25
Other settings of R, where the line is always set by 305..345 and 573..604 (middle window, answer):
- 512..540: 0.00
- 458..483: -0.01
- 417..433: 0.19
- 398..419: 0.43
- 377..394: 0.06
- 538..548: -0.03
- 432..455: 0.03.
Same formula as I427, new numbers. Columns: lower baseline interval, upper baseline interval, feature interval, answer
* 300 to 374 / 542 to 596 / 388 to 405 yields 1.9 K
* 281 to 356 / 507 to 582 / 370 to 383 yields 0.3 K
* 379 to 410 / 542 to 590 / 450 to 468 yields -2.4 K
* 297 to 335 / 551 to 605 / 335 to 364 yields 0.8 K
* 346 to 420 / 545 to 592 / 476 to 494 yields -0.8 K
